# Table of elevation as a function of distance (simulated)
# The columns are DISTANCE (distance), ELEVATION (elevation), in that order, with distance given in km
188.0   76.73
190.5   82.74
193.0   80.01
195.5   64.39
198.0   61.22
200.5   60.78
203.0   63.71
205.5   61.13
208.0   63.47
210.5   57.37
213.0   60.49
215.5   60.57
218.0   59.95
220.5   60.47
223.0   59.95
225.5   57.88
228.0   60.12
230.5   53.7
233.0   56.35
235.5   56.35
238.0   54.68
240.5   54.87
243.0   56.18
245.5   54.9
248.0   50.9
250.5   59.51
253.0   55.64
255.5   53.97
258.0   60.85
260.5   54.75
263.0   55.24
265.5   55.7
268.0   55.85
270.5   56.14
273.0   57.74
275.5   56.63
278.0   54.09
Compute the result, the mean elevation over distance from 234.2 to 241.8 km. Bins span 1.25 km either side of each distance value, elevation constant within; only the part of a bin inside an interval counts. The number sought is 55.3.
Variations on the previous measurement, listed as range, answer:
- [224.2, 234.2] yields 57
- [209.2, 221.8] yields 59.8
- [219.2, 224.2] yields 60.2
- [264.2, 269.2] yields 55.8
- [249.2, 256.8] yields 56.4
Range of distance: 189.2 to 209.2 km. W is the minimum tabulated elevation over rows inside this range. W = 60.78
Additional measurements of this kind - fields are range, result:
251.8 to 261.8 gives 53.97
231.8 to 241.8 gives 54.68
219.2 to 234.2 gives 53.7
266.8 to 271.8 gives 55.85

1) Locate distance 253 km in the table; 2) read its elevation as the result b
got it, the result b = 55.64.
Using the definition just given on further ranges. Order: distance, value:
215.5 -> 60.57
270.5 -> 56.14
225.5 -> 57.88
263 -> 55.24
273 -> 57.74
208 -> 63.47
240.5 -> 54.87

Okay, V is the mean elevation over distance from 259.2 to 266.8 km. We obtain 55.3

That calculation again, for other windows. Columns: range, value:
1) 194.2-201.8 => 62.3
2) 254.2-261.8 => 56.5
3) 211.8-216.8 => 60.5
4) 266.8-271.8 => 56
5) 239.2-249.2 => 54.2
